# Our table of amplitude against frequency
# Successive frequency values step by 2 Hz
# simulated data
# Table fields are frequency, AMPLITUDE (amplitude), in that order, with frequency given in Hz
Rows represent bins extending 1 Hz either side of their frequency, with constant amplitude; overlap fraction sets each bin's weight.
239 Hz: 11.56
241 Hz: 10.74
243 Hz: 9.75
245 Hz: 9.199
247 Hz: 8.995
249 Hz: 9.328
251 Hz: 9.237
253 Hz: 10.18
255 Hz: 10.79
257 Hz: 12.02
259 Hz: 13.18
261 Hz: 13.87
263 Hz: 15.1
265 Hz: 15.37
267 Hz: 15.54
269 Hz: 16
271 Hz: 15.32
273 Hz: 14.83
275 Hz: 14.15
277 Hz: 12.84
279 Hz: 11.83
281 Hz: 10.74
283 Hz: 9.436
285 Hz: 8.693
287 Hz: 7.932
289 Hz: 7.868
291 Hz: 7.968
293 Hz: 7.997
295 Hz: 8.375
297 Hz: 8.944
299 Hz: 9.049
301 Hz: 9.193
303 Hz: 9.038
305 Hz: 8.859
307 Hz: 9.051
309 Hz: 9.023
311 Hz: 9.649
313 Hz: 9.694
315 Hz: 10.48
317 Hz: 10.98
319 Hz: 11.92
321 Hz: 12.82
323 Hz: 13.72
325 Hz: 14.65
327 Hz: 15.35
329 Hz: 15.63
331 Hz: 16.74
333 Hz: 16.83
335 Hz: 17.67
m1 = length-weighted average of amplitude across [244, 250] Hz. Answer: 9.17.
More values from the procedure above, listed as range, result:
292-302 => 8.71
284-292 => 8.12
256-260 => 12.6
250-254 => 9.71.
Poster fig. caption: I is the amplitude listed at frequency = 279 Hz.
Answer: 11.83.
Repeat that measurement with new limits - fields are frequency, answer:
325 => 14.65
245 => 9.199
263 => 15.1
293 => 7.997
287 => 7.932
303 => 9.038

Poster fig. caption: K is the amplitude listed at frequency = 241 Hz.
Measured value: 10.74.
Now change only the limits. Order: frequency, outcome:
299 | 9.049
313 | 9.694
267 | 15.54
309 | 9.023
